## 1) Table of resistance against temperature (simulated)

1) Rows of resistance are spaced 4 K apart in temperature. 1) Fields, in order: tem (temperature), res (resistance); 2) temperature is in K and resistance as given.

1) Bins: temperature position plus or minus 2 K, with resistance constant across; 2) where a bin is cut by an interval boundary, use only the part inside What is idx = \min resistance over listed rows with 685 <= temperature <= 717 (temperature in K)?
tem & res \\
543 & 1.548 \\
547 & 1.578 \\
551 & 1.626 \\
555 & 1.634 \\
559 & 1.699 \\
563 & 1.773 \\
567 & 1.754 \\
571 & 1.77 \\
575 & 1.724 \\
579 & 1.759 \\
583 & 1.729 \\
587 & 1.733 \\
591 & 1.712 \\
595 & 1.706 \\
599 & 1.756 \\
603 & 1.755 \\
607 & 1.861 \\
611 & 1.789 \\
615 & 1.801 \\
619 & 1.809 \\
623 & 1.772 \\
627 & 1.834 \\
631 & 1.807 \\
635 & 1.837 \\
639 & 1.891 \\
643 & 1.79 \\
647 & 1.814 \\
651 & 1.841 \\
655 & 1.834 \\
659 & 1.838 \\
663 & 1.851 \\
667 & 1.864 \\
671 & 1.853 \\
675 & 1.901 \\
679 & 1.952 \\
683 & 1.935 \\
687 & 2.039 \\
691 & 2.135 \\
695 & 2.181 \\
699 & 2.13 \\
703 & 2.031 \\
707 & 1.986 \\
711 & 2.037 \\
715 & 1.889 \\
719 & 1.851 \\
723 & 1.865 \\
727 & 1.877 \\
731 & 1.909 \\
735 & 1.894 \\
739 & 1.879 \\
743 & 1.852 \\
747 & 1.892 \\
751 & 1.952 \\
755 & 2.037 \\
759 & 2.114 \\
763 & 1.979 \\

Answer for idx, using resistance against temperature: 1.889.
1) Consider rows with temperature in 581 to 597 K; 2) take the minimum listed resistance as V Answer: 1.706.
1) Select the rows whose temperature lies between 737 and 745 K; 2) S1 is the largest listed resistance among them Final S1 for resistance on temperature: 1.879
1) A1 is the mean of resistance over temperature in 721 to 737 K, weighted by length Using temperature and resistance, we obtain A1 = 1.89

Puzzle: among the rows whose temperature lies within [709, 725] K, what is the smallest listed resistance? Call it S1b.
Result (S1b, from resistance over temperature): 1.851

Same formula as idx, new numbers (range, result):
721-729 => 1.865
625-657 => 1.79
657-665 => 1.838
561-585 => 1.724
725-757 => 1.852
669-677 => 1.853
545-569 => 1.578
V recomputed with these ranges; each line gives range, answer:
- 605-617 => 1.789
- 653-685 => 1.834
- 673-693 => 1.901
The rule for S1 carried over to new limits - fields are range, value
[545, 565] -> 1.773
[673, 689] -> 2.039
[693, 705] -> 2.181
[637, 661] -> 1.891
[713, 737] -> 1.909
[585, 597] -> 1.733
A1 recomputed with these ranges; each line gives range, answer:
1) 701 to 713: 2.02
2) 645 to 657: 1.83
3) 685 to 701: 2.12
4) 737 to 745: 1.87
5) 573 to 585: 1.74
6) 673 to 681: 1.93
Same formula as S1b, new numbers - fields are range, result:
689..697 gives 2.135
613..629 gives 1.772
